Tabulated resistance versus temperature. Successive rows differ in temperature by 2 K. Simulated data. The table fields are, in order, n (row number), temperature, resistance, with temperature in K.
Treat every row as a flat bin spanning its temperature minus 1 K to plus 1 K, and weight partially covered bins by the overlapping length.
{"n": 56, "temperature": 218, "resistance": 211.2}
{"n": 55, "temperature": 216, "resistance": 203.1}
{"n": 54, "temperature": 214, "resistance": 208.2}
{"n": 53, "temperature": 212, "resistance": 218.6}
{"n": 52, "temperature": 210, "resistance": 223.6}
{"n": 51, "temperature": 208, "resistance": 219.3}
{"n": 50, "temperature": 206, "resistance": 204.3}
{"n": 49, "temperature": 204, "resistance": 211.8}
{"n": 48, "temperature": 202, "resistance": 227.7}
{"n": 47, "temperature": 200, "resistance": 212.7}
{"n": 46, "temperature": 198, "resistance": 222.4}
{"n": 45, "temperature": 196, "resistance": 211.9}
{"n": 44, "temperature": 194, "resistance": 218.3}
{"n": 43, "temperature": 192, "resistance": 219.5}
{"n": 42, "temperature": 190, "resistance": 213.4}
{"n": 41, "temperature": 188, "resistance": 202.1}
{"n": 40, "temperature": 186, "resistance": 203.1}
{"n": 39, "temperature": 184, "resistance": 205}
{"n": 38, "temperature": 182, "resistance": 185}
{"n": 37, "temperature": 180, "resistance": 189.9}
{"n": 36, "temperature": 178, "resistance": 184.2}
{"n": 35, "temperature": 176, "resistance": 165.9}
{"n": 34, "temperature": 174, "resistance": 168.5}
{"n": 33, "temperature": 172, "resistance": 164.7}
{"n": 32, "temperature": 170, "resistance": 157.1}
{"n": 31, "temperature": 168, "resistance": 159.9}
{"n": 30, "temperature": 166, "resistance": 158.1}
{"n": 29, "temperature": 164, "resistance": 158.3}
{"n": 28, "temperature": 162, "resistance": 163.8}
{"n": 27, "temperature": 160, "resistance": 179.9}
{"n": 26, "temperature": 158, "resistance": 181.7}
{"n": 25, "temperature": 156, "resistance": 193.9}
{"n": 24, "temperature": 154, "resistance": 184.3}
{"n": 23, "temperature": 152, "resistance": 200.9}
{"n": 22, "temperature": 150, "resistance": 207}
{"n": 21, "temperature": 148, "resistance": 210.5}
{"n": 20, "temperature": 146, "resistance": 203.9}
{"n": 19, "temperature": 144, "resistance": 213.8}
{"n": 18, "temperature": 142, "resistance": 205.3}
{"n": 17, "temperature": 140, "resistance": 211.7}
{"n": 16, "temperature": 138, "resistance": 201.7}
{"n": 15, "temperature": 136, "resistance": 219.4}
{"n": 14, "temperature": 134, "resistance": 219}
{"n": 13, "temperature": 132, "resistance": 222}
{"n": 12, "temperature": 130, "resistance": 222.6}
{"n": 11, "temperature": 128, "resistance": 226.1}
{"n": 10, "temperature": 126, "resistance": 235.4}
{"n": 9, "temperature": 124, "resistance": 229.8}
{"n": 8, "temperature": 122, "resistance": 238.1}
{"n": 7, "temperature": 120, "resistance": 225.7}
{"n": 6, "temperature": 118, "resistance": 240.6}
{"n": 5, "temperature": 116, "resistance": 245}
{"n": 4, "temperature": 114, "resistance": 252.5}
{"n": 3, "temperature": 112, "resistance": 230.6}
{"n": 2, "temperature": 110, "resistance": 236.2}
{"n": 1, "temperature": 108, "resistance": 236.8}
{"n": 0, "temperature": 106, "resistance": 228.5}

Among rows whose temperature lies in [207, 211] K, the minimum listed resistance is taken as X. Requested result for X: 219.3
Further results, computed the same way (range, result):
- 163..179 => 157.1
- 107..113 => 230.6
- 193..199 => 211.9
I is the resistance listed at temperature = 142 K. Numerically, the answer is 205.3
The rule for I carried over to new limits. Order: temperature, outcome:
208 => 219.3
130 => 222.6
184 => 205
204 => 211.8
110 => 236.2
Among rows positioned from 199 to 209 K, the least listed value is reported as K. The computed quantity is 204.3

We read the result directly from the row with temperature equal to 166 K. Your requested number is 158.1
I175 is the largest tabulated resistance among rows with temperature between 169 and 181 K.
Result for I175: 189.9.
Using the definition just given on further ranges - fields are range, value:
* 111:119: 252.5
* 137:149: 213.8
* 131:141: 222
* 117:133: 240.6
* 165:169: 159.9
